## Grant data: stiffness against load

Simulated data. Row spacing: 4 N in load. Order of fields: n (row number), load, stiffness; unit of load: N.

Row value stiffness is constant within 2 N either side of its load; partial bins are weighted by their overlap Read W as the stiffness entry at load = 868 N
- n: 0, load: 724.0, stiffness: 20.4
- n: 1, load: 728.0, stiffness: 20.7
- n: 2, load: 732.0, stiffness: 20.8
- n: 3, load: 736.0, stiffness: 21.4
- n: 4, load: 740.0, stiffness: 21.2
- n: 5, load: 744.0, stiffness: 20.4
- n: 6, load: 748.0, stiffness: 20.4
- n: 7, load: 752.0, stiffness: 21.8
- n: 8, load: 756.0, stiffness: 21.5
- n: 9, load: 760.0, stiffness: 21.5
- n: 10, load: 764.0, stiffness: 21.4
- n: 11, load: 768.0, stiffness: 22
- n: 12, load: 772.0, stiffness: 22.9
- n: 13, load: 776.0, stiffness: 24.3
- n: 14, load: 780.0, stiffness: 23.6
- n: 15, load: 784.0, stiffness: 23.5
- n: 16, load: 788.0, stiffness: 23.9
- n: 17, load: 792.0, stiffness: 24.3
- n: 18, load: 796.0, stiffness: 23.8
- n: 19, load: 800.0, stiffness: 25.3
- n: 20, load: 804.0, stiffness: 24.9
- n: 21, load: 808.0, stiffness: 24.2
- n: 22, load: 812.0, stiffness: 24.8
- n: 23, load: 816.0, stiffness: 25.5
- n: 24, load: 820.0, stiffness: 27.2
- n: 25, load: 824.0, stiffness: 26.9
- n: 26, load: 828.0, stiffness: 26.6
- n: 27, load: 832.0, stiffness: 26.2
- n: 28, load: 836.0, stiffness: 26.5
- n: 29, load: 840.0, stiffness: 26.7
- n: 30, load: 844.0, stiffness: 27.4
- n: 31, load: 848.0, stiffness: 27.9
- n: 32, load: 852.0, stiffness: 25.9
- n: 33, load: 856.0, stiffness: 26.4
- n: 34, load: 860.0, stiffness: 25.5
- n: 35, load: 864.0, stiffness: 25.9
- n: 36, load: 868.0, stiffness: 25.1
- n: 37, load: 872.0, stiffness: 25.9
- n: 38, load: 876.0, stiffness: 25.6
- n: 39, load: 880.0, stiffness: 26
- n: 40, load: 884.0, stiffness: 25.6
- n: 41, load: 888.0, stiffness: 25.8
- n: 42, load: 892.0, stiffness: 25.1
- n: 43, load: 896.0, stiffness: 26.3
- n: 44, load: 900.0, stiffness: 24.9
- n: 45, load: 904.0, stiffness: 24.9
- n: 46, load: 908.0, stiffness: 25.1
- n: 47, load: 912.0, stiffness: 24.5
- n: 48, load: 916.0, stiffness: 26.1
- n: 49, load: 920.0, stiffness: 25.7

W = 25.1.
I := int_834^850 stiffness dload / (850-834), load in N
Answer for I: 27.1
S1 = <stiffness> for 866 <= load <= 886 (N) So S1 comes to 25.6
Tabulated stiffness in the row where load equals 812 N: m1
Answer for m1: 24.8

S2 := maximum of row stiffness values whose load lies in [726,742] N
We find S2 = 21.4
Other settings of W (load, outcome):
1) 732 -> 20.8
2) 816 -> 25.5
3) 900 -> 24.9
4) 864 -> 25.9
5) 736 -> 21.4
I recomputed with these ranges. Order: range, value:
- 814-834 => 26.5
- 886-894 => 25.5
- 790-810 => 24.5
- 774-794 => 23.9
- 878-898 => 25.8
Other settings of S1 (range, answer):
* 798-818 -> 24.9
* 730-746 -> 20.9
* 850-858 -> 26.1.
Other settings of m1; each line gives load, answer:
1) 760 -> 21.5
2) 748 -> 20.4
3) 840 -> 26.7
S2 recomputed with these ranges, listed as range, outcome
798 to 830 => 27.2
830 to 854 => 27.9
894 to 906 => 26.3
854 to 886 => 26.4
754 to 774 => 22.9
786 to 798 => 24.3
